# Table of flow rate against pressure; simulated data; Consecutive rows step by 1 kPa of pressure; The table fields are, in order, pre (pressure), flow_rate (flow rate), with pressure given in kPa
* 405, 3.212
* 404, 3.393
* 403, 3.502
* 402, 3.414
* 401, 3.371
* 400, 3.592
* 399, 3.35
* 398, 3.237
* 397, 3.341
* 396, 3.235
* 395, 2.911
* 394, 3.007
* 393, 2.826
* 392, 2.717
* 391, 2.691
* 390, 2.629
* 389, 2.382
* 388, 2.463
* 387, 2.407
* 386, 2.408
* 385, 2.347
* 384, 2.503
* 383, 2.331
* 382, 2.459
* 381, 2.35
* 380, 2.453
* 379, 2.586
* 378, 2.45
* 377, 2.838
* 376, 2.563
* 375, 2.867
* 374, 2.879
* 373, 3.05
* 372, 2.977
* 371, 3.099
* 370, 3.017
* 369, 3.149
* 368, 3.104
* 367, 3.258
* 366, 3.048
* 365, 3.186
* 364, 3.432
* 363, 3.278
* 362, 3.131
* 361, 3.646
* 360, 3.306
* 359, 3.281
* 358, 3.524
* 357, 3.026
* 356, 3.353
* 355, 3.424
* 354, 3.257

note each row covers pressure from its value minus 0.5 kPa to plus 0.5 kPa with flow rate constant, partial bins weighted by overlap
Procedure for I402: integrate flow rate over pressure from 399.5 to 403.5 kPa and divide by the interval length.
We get 3.47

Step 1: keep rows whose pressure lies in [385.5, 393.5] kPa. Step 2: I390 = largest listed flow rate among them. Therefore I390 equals 2.826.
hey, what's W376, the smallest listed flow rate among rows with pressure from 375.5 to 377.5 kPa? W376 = 2.563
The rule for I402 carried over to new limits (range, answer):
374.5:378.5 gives 2.68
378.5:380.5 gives 2.52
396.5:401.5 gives 3.38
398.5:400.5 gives 3.47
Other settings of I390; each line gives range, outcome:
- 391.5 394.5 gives 3.007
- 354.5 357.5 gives 3.424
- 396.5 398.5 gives 3.341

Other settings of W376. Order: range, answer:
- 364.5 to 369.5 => 3.048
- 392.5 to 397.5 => 2.826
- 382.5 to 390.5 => 2.331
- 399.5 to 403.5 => 3.371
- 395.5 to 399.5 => 3.235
